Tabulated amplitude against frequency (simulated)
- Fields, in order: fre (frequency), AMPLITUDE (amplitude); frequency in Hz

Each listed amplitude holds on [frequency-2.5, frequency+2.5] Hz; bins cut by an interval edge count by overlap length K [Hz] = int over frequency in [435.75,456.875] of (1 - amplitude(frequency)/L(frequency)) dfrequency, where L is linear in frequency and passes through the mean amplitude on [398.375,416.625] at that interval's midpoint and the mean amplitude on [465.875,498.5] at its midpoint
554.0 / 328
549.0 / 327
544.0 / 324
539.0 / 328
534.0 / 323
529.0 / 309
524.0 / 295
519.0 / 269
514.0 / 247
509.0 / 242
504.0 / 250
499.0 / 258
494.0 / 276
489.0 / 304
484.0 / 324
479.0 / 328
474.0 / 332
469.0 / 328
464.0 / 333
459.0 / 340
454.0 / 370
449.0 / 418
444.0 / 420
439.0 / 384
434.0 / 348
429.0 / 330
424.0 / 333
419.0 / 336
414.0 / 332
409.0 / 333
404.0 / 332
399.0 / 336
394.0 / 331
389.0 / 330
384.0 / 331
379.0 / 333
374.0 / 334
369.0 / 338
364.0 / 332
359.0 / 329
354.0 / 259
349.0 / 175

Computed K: -4.8 Hz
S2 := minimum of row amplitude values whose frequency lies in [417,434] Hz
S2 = 330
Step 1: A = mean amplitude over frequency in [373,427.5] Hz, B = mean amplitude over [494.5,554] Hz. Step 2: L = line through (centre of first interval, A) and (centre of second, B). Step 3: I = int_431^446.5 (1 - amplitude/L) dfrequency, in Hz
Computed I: -3.1 Hz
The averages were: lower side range 333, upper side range 290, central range 382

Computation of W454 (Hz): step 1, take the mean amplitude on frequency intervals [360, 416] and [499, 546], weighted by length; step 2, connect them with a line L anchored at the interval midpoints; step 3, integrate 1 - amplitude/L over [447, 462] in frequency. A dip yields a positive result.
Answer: -3.1 Hz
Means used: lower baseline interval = 333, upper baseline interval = 285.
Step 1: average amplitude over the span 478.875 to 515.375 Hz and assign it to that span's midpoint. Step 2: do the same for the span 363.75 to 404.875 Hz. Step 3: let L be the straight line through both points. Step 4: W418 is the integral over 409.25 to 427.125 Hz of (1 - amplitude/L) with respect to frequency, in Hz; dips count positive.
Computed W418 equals -1.0 Hz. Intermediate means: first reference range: 333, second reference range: 276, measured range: 333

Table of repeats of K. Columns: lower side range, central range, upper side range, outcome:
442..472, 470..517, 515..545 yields 7.1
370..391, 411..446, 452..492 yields -2.3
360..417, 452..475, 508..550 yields -2.0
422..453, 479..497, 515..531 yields 1.0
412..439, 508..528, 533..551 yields 3.7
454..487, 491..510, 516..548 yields 3.7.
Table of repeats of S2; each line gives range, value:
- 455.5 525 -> 242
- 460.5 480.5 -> 328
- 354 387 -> 259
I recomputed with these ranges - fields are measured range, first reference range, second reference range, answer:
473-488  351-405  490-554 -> -1.29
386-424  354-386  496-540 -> -2.09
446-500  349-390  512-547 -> -4.55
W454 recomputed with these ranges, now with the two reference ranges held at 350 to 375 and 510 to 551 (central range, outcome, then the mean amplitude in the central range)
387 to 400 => -1.0 Hz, 332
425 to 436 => -1.2 Hz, 338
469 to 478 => -0.8 Hz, 330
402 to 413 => -0.9 Hz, 332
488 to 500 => 0.9 Hz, 279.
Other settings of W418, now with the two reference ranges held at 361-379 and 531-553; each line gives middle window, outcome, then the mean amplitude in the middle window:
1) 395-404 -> -0.04 Hz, 334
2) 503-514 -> 2.74 Hz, 246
